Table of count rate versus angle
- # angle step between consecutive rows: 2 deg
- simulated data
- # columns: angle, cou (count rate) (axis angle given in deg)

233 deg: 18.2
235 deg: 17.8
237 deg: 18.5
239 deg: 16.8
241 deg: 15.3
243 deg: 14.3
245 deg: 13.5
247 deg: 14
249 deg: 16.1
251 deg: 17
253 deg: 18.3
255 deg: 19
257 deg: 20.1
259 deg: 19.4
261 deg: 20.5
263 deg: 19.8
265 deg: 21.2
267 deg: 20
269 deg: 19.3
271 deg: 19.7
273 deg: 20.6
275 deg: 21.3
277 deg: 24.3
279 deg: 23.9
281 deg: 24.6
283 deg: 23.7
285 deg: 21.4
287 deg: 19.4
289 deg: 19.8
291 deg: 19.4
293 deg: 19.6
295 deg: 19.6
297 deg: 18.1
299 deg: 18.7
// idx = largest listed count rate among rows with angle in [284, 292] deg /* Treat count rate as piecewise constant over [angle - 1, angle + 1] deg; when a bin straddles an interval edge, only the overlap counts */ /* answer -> 21.4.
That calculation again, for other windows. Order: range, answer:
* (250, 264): 20.5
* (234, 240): 18.5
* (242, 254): 18.3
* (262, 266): 21.2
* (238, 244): 16.8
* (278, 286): 24.6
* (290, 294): 19.6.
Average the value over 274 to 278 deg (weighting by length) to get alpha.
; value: 22.8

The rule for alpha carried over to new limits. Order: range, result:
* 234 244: 16.5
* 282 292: 20.7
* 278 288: 22.6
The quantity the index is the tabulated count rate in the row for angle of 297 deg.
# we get 18.1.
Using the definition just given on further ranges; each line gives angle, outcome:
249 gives 16.1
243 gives 14.3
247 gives 14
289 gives 19.8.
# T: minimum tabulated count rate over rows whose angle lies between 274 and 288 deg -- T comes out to 19.4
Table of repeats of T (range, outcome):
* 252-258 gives 18.3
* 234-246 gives 13.5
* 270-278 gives 19.7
